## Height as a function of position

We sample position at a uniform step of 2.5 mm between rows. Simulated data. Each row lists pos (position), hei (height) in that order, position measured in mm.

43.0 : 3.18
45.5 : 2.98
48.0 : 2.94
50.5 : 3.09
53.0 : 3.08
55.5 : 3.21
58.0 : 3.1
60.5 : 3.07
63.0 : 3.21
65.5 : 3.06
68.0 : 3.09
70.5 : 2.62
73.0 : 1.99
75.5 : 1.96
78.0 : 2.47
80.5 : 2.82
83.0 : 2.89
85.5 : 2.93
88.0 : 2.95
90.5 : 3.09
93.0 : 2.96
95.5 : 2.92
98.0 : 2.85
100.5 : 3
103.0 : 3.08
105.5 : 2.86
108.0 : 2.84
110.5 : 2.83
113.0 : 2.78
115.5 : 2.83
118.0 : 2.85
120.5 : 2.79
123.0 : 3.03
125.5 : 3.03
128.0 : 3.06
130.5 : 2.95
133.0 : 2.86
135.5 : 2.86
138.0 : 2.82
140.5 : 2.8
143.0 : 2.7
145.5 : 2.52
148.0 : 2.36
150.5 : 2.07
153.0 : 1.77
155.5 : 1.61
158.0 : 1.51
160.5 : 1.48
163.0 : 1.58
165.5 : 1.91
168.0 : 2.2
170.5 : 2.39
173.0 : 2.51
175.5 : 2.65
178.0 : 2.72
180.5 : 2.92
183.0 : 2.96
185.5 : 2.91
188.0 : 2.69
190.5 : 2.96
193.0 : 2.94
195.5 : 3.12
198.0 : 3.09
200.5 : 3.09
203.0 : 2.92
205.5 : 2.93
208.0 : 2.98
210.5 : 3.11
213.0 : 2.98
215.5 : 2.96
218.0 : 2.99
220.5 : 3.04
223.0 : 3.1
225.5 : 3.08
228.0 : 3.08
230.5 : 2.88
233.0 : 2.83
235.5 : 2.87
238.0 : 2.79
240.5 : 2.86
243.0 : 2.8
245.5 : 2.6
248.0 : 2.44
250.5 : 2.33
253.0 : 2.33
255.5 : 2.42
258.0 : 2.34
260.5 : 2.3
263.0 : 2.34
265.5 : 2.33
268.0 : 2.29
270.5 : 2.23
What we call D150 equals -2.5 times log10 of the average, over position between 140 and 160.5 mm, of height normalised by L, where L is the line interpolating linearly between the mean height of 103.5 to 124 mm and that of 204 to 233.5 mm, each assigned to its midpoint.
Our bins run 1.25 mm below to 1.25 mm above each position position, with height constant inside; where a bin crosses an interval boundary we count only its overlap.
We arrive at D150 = 0.351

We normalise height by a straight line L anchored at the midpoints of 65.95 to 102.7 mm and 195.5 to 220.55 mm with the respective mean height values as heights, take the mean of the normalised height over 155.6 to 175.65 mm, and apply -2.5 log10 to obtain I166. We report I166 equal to 0.43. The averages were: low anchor 2.77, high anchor 3.01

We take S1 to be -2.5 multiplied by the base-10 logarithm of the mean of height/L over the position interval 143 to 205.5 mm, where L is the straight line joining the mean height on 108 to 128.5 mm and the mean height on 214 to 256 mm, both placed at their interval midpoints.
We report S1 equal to 0.15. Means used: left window 2.89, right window 2.8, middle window 2.47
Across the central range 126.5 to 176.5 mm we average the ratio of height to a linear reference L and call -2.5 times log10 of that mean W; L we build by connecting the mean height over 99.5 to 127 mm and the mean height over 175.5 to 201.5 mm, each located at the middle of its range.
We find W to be 0.24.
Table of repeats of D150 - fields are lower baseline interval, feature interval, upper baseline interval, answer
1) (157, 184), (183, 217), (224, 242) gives -0.161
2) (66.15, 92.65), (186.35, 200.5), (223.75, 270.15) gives -0.130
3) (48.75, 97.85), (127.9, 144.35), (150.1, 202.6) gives -0.094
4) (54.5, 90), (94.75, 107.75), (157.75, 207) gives -0.068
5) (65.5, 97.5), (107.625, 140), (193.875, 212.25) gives -0.017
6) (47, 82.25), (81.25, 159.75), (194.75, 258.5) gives 0.049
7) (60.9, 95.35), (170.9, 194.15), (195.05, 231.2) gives 0.067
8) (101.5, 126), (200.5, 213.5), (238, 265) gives -0.147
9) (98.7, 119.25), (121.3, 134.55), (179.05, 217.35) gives -0.028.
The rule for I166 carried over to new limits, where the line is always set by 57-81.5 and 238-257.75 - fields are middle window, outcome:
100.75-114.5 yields -0.07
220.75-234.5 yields -0.17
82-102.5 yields -0.09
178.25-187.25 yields -0.11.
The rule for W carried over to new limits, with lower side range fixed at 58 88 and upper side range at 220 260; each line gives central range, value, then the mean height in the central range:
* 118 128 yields -0.08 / 2.95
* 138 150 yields 0.06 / 2.59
